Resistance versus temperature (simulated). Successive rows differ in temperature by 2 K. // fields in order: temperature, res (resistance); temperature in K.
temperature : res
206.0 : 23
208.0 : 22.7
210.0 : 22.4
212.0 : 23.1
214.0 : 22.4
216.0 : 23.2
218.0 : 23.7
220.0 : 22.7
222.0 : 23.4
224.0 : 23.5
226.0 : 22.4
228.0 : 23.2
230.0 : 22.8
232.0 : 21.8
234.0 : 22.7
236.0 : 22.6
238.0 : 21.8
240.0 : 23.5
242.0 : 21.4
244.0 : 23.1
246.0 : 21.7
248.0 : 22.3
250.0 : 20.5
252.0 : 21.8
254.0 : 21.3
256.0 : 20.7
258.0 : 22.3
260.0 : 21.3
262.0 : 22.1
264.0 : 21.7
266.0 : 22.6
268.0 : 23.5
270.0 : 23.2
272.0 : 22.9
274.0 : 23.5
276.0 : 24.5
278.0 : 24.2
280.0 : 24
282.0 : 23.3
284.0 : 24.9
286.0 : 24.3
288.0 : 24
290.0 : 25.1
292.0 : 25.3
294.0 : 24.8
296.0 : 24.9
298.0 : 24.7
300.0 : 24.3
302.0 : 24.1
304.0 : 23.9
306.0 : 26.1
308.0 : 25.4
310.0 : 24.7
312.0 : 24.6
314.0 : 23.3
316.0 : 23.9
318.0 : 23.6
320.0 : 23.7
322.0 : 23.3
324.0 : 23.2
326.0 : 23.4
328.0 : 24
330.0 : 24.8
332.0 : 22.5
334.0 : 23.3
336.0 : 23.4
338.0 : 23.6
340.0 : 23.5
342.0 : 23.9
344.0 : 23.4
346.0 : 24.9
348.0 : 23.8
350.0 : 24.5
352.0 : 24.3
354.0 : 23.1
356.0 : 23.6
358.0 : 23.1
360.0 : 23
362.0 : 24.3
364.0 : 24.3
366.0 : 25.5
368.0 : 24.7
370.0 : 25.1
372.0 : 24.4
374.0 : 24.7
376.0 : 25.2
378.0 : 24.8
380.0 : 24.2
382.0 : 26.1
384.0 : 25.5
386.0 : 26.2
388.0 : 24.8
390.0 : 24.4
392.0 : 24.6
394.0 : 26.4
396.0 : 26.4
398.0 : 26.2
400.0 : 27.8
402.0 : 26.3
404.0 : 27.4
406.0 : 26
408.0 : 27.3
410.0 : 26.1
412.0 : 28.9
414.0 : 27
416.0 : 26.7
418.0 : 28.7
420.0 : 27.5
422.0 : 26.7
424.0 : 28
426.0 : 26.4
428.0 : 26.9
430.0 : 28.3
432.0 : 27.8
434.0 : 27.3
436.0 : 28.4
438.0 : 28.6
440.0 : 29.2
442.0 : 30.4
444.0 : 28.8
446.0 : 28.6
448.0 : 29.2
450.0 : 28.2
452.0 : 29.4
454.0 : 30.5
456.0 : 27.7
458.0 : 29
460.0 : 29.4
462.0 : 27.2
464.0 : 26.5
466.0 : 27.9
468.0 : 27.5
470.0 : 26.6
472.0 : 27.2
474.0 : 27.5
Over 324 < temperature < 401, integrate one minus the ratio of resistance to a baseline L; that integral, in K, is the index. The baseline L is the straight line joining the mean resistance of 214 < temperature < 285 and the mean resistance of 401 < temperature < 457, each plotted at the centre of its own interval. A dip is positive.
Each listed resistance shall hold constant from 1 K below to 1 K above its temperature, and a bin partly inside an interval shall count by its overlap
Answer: 4.43 K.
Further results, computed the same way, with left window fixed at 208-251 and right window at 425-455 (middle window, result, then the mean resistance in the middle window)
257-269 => 0.7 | 22.2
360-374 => 1.0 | 24.6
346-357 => 0.9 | 24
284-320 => 0.2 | 24.5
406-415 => 0.2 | 27.2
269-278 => 0.1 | 23.6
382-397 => 0.9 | 25.5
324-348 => 1.8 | 23.7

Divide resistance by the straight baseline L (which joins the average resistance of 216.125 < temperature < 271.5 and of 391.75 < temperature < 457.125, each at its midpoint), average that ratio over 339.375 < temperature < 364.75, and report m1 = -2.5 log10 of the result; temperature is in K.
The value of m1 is 0.08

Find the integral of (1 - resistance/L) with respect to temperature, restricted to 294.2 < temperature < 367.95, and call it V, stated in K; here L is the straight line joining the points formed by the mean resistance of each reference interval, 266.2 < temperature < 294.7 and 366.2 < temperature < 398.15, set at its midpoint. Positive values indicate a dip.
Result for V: 1.8 K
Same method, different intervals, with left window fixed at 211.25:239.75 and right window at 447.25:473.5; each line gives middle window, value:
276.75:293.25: -0.15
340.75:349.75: 0.53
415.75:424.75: -0.11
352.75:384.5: 1.97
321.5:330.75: 0.51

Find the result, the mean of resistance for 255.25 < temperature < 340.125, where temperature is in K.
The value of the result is 23.7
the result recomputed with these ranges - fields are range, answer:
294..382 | 24.1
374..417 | 26.1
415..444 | 28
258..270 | 22.3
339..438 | 25.7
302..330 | 24.1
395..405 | 26.8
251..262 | 21.5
